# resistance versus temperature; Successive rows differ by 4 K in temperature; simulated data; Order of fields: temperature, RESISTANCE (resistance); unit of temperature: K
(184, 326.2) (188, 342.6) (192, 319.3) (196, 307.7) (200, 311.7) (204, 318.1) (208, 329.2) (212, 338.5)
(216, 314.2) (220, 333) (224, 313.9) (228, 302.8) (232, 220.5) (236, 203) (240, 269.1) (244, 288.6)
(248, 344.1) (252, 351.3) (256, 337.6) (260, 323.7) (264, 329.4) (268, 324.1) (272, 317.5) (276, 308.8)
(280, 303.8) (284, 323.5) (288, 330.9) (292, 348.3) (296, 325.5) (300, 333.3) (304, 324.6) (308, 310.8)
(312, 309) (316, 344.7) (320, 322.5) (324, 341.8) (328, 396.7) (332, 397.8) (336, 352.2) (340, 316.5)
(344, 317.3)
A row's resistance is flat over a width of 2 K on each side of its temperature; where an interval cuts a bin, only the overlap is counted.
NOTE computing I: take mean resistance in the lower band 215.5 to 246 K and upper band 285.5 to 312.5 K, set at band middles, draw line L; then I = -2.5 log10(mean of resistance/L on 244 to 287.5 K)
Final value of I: -0.075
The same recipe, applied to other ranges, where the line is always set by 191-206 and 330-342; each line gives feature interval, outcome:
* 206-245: 0.11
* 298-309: 0.07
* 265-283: 0.07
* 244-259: -0.02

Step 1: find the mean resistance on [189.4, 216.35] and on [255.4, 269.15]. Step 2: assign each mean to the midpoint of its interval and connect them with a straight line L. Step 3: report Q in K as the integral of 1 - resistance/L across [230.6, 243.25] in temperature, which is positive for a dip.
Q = 3.42 K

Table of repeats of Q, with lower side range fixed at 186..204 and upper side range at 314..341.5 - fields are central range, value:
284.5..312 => 1.5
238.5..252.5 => 0.9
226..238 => 3.2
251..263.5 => 0.0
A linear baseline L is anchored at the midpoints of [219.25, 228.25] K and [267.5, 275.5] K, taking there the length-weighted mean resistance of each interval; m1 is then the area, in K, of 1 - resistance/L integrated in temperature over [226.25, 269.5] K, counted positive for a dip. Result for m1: 2.5 K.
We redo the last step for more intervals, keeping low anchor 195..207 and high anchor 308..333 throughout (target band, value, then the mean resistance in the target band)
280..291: 0.4 K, 325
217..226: -0.1 K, 322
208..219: -0.3 K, 327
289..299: 0.1 K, 336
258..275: 0.5 K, 323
